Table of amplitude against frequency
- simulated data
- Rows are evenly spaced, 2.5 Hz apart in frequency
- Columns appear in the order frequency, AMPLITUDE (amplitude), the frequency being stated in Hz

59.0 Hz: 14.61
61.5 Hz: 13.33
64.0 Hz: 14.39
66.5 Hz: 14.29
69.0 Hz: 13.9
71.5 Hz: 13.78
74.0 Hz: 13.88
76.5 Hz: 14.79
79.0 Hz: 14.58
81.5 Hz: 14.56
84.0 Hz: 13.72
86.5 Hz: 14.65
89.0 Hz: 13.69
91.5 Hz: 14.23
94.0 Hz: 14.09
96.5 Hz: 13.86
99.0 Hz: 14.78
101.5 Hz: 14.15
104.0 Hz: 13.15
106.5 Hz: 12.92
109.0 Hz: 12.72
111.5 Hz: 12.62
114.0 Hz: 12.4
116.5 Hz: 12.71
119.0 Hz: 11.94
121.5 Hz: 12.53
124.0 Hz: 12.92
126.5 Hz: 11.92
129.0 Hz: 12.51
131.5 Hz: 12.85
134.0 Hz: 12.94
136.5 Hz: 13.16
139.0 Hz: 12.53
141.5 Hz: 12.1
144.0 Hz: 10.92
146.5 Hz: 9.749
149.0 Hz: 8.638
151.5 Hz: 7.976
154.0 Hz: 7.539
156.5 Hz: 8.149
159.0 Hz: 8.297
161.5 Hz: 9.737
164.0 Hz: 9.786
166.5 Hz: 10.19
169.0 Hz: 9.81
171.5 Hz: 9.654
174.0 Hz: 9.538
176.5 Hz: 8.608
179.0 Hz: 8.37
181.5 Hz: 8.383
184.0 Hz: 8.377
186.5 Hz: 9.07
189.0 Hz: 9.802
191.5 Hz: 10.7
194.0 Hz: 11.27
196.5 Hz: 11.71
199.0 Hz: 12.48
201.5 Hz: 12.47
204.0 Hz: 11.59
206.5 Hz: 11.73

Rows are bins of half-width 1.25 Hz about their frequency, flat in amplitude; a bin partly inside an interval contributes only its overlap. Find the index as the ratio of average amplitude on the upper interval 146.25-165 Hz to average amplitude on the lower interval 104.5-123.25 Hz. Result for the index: 0.7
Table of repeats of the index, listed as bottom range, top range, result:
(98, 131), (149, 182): 0.69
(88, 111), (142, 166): 0.67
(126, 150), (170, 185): 0.75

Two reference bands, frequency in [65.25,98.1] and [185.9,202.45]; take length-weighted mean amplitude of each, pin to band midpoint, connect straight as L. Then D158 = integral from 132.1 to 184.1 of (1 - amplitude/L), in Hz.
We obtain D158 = 10.0 Hz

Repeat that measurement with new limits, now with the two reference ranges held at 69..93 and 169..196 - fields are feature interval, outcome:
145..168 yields 3.7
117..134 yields -0.5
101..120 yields 0.1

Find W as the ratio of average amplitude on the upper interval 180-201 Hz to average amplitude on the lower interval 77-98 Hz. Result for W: 0.7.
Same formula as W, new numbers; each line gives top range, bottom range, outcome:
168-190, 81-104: 0.64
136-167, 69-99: 0.69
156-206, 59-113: 0.72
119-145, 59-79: 0.88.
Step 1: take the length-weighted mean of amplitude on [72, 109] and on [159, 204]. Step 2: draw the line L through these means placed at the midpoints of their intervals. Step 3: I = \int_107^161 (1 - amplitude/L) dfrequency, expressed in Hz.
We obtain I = 3.83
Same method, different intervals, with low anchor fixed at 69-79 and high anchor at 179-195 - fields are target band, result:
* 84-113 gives -1.20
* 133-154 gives 1.02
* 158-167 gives 0.86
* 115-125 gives -0.21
